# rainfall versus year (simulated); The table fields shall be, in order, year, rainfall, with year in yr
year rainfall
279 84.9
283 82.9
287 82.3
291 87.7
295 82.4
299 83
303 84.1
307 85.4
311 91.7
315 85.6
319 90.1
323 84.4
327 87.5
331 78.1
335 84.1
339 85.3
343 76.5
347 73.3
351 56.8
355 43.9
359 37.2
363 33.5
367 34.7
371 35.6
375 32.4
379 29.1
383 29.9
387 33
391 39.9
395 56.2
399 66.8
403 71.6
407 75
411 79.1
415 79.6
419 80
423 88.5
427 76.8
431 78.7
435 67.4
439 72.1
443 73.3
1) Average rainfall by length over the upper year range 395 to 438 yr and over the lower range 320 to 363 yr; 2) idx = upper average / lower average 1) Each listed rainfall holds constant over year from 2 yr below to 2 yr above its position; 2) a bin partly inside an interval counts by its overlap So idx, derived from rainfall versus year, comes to 1.08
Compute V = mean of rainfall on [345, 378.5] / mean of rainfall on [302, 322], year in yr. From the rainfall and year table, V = 0.5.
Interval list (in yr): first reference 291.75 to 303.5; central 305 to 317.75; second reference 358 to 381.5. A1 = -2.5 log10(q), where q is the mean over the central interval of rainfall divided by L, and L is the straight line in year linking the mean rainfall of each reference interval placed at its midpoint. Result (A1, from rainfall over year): -0.19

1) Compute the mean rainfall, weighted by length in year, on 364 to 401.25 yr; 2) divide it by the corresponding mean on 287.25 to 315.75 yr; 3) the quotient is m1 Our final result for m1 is 0.5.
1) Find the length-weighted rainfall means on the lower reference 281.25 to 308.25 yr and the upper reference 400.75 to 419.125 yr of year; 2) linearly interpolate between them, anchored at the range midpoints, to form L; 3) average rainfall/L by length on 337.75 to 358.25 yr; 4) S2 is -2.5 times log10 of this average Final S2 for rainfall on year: 0.24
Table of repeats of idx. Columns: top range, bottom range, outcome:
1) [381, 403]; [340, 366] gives 0.88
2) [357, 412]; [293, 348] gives 0.55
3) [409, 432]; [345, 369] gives 1.73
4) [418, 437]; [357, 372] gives 2.22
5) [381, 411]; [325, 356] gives 0.74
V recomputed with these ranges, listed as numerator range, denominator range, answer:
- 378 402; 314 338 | 0.52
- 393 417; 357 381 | 2.12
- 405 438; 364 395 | 2.23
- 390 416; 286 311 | 0.79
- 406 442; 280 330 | 0.91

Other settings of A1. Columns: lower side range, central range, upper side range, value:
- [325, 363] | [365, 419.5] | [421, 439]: 0.369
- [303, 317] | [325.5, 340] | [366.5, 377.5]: -0.234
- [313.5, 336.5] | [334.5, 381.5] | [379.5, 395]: 0.211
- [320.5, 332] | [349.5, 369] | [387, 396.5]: 0.498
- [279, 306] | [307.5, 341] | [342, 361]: -0.237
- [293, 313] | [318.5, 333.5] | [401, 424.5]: -0.007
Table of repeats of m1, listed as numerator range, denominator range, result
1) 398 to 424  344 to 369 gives 1.62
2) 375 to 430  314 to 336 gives 0.72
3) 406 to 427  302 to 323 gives 0.92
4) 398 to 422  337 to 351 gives 1.01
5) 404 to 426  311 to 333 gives 0.93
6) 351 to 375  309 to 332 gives 0.44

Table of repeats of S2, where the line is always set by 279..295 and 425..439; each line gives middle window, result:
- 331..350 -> 0.027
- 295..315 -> -0.036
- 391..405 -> 0.238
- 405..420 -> -0.042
